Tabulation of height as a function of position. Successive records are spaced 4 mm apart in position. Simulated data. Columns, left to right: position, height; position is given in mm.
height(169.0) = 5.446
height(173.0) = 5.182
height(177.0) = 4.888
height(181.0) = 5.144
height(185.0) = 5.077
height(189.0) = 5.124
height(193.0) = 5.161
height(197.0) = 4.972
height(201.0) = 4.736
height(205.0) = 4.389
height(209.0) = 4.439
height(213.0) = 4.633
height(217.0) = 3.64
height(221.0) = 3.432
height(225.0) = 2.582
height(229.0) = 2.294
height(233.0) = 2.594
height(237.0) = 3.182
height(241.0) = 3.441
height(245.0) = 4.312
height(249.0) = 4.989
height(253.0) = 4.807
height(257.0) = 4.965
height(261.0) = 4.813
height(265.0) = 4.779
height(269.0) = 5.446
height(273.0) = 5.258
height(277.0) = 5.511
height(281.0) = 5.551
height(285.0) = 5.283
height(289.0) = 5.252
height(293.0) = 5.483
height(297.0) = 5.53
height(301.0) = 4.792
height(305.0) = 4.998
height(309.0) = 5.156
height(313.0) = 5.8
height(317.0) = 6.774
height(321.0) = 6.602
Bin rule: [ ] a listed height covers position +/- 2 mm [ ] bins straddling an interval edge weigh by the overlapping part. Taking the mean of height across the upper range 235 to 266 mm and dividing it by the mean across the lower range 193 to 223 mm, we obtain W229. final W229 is 1.0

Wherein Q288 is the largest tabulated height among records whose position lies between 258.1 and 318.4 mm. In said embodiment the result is 6.774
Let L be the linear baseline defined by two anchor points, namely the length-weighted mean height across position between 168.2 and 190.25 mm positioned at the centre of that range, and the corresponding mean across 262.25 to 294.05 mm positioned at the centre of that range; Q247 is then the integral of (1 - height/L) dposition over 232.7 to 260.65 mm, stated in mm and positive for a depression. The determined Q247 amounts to 5.7 mm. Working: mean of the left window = 5.13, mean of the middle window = 4.18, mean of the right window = 5.3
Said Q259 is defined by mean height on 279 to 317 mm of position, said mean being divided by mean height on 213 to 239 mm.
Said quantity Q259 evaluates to 1.7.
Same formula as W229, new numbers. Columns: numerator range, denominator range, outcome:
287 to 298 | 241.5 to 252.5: 1.20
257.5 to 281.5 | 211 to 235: 1.62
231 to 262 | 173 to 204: 0.82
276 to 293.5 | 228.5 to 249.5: 1.57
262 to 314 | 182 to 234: 1.28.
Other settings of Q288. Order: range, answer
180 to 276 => 5.446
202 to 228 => 4.633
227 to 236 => 2.594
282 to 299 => 5.53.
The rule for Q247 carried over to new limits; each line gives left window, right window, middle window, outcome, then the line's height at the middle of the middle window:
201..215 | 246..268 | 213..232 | 6.1 mm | 4.63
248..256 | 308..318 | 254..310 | 1.9 mm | 5.39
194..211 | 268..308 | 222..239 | 7.6 mm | 4.87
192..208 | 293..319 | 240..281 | 2.3 mm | 5.19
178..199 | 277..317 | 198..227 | 6.4 mm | 5.15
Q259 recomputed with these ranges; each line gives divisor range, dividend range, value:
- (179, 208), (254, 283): 1.05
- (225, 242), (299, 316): 1.88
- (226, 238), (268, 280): 2.05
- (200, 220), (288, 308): 1.21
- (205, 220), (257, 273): 1.20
